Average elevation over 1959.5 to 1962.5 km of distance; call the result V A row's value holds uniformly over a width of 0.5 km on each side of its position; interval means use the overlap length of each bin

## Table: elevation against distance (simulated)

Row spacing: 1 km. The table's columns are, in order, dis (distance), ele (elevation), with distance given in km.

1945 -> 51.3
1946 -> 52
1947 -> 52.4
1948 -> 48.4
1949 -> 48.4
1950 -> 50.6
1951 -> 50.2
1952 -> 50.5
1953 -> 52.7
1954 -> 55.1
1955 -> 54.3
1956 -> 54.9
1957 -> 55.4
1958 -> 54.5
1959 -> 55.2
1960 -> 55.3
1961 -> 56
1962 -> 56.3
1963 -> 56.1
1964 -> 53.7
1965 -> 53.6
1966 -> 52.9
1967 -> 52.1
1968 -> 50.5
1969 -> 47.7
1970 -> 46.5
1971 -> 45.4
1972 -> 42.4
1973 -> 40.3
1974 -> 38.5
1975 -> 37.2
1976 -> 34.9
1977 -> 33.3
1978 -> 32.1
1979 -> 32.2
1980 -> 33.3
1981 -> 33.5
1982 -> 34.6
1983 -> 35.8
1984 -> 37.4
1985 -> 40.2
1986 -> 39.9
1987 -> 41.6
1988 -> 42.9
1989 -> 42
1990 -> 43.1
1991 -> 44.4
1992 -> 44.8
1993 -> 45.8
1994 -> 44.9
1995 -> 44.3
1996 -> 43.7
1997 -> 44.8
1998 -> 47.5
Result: 55.9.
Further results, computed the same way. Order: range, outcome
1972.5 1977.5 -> 36.8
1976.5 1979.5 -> 32.5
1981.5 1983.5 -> 35.2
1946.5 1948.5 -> 50.4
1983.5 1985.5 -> 38.8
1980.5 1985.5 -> 36.3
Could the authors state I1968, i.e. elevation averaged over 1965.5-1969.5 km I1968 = 50.8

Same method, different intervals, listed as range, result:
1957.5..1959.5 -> 54.9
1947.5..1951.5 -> 49.4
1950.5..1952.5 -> 50.4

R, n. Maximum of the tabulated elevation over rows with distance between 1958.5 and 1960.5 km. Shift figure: 55.3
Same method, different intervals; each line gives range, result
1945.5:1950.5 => 52.4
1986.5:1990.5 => 43.1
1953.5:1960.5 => 55.4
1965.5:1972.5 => 52.9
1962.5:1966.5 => 56.1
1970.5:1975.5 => 45.4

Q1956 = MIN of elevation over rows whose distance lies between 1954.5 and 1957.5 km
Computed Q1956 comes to 54.3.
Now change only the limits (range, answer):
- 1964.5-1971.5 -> 45.4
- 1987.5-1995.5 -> 42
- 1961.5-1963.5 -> 56.1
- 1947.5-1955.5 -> 48.4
